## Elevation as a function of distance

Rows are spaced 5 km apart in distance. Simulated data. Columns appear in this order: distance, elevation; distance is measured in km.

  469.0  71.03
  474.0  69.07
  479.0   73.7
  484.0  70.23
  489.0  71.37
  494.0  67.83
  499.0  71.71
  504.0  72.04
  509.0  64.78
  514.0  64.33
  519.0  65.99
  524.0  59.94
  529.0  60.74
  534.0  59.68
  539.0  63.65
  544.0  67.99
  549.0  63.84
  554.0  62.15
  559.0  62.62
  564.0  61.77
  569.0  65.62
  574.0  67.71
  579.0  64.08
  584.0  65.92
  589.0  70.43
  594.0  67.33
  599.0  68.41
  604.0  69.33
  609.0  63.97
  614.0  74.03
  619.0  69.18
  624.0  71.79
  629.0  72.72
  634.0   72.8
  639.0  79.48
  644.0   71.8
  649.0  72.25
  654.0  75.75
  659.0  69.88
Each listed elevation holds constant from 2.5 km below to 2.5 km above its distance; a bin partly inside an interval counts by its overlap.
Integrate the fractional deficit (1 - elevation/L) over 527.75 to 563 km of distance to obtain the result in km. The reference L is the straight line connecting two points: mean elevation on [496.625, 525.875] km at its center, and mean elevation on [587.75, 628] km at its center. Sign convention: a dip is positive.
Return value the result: 2.4 km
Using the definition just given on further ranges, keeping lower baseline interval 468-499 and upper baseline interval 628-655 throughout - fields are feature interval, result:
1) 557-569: 1.6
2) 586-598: 0.7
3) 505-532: 2.9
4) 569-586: 1.6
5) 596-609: 1.0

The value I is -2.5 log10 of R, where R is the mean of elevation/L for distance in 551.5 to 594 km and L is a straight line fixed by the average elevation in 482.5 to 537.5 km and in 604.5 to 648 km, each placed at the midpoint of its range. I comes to 0.066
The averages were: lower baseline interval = 66.1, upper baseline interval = 71.9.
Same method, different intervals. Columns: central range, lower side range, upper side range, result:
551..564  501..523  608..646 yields 0.107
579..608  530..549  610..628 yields 0.016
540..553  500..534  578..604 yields 0.009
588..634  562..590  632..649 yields 0.009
